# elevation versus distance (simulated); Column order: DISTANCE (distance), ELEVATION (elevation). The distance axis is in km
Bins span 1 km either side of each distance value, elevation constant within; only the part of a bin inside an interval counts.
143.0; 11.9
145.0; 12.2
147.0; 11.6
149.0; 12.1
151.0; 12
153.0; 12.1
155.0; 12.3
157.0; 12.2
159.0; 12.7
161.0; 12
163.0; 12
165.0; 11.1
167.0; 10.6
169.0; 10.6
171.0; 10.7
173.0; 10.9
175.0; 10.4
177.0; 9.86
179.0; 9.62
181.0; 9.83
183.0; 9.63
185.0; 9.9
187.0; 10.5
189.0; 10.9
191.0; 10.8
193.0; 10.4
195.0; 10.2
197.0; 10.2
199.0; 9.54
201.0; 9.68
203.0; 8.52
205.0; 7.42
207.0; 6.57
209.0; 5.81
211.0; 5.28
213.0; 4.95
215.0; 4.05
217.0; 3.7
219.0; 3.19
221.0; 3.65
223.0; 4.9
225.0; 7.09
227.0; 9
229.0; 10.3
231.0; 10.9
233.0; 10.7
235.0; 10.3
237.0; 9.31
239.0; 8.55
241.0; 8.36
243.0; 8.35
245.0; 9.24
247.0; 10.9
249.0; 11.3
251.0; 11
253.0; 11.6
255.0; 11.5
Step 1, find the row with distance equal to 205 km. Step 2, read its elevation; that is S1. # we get 7.42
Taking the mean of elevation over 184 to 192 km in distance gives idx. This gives 10.5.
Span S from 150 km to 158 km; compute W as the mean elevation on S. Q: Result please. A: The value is 12.2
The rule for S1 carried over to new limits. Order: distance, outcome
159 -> 12.7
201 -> 9.68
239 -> 8.55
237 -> 9.31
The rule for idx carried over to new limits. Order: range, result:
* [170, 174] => 10.8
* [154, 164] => 12.2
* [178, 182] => 9.72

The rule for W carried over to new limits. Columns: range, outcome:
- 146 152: 11.9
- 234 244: 8.97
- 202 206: 7.97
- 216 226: 4.51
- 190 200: 10.2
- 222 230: 7.82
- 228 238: 10.3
